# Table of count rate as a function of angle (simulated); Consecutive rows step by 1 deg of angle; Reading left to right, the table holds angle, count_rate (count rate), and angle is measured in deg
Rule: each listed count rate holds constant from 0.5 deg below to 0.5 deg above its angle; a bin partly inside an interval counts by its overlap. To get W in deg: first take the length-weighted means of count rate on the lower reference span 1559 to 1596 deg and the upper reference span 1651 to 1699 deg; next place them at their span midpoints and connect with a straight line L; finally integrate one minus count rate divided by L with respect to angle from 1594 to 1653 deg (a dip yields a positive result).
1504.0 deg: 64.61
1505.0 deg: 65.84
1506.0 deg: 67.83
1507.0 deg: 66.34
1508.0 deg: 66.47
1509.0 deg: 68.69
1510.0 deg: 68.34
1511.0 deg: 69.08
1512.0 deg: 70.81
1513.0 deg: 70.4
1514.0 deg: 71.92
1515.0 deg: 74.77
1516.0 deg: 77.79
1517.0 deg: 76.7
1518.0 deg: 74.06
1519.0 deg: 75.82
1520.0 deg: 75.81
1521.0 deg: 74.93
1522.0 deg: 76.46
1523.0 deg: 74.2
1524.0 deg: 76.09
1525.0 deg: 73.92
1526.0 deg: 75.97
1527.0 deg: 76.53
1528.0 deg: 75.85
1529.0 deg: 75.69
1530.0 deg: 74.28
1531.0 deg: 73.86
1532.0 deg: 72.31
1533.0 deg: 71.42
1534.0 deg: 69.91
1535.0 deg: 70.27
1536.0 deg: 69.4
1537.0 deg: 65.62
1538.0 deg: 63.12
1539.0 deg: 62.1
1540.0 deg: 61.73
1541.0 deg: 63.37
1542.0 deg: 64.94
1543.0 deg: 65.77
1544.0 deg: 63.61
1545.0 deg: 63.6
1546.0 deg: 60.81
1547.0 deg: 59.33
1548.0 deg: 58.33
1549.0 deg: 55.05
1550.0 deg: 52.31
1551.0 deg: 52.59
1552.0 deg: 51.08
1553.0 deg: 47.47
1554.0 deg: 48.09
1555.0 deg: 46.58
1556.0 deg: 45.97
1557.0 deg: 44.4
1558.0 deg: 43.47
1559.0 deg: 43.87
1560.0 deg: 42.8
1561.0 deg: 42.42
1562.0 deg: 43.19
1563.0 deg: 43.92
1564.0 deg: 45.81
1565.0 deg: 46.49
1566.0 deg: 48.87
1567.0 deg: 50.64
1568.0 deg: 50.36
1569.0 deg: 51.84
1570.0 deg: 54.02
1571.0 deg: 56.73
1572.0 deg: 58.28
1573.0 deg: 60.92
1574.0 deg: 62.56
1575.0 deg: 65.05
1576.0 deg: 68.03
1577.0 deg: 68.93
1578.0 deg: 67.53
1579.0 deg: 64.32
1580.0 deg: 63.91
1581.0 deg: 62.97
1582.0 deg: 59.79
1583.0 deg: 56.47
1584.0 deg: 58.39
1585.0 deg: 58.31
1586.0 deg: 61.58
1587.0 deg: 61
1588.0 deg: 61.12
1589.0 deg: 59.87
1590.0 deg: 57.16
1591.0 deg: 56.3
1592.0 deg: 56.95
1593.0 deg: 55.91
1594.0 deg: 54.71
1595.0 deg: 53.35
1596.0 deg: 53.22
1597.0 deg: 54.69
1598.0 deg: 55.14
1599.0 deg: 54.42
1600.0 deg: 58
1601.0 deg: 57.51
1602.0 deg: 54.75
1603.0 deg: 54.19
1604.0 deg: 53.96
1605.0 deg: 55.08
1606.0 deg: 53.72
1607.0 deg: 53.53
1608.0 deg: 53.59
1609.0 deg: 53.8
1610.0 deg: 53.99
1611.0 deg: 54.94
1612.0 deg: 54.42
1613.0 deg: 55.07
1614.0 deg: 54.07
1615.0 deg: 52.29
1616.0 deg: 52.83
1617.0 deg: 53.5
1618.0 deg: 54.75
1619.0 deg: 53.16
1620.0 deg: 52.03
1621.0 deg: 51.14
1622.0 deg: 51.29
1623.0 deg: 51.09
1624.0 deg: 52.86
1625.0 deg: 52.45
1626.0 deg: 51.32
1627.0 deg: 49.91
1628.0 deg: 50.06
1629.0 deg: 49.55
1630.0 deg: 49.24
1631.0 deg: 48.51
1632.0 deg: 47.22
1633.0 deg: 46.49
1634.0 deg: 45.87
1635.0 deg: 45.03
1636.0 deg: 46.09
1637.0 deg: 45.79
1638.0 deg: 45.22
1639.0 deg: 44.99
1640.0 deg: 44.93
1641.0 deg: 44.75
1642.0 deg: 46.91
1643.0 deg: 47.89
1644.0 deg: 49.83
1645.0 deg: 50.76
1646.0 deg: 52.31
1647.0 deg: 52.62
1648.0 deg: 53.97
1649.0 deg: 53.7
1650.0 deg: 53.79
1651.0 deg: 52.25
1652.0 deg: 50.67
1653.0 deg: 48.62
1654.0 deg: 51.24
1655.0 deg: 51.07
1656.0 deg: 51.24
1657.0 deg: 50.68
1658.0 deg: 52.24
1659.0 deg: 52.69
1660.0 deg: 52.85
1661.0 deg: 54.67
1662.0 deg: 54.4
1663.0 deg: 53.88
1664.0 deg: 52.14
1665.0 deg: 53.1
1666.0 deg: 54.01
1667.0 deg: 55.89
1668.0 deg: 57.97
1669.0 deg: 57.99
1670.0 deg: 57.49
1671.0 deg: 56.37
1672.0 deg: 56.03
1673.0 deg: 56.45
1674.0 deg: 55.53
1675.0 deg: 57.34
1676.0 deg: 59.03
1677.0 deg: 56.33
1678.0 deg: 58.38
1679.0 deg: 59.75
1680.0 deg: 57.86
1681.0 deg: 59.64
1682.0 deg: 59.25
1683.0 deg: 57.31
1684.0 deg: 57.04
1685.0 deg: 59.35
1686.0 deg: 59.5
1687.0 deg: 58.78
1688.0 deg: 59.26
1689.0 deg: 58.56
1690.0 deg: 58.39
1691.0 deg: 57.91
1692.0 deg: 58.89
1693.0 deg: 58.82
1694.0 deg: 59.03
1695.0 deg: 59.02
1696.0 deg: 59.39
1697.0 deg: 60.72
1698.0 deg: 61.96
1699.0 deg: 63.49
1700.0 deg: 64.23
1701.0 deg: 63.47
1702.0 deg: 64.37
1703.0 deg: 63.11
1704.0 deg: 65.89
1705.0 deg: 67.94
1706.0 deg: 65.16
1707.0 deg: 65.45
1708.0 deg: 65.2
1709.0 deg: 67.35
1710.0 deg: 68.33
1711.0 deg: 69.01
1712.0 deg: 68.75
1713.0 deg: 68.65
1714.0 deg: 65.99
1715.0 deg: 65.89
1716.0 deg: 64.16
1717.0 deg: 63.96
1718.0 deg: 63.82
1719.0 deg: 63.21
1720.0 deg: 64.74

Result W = 5.0 deg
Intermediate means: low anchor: 56.2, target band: 51.5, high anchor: 56.4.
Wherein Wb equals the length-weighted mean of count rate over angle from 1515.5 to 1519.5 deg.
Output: 76.1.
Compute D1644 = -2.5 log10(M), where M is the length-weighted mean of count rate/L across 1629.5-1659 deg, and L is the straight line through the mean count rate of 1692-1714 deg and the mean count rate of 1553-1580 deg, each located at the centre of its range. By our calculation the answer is 0.20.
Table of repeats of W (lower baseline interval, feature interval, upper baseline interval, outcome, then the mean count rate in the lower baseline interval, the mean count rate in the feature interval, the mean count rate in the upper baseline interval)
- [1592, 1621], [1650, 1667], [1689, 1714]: 2.0 deg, 54.3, 52.4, 63.5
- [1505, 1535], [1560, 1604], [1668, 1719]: 7.9 deg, 72.8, 56.3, 61.3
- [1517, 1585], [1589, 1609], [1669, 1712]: 1.9 deg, 61.1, 55.2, 60.7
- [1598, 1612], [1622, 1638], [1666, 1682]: 2.0 deg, 54.7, 48.7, 57.4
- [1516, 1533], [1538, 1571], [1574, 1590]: 7.7 deg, 75.1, 52.6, 62.3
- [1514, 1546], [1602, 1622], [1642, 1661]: 1.5 deg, 71.1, 53.7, 51.5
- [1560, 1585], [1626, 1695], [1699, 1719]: 10.0 deg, 56.1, 53.3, 65.7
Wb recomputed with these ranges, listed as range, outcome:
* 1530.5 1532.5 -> 73.1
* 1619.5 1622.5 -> 51.5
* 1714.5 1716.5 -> 65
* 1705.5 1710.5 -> 66.3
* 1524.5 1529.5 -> 75.6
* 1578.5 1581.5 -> 63.7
